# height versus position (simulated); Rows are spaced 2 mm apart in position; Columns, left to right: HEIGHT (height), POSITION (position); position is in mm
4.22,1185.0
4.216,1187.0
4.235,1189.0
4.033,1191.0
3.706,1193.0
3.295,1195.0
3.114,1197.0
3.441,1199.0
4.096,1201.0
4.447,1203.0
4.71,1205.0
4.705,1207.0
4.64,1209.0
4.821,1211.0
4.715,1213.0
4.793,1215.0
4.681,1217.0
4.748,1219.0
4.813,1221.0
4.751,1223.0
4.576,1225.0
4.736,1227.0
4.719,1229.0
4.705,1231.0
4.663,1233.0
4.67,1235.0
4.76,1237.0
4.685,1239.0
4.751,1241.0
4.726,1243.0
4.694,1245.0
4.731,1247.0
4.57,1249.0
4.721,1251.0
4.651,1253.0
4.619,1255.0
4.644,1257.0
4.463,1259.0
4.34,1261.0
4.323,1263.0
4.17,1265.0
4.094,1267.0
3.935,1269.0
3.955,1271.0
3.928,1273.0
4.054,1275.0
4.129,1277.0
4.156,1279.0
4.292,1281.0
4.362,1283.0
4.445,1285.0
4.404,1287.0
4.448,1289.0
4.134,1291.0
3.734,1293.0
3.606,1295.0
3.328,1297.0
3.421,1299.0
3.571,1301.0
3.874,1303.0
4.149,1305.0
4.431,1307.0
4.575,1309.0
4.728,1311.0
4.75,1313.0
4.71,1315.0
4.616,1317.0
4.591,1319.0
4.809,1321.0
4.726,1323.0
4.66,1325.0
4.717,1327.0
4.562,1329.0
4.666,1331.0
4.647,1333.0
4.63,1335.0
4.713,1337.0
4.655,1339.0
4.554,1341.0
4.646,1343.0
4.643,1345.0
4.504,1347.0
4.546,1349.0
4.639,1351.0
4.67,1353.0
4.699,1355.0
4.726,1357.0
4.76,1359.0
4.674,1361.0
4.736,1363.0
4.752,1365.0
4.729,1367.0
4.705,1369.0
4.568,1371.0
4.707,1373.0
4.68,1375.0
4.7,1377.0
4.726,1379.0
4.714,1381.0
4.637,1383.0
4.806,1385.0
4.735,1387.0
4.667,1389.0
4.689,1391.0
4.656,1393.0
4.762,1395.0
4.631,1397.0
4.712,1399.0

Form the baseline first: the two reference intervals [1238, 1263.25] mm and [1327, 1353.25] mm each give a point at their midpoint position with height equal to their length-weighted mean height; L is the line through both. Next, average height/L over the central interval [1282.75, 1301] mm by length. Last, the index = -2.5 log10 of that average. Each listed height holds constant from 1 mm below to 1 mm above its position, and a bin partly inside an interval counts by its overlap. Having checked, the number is 0.17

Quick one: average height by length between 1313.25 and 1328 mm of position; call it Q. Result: 4.69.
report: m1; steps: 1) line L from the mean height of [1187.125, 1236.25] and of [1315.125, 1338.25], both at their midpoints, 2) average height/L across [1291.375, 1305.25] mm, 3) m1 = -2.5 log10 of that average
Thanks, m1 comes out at 0.248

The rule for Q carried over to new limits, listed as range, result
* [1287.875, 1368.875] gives 4.47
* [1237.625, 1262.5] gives 4.63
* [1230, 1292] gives 4.43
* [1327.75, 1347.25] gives 4.63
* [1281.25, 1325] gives 4.27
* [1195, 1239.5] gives 4.52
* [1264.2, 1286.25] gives 4.14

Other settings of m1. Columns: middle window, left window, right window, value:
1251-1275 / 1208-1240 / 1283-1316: 0.03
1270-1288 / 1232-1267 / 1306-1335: 0.10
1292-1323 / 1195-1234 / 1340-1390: 0.10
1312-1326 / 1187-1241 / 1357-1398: -0.02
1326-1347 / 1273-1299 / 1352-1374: -0.04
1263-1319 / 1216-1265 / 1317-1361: 0.12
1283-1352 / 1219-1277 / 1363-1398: 0.05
